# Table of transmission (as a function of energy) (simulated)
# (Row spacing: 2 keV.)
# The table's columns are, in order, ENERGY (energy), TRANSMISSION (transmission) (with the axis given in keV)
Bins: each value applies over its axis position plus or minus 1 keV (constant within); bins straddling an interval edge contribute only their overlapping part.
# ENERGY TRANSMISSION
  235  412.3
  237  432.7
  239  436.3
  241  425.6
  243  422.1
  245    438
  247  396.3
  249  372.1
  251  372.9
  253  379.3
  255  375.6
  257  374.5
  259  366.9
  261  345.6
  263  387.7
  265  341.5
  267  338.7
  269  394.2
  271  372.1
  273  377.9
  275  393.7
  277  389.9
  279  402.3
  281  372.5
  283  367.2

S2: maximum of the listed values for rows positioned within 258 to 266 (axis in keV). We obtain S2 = 387.7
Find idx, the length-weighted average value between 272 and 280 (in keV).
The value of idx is 391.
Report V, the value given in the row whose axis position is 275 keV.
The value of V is 393.7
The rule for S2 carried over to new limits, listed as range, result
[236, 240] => 436.3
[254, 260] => 375.6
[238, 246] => 438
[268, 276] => 394.2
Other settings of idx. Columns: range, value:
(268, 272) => 383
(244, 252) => 395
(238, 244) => 428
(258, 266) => 360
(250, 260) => 374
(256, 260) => 371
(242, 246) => 430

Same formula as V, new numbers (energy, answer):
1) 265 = 341.5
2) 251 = 372.9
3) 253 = 379.3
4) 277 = 389.9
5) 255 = 375.6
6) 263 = 387.7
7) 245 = 438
